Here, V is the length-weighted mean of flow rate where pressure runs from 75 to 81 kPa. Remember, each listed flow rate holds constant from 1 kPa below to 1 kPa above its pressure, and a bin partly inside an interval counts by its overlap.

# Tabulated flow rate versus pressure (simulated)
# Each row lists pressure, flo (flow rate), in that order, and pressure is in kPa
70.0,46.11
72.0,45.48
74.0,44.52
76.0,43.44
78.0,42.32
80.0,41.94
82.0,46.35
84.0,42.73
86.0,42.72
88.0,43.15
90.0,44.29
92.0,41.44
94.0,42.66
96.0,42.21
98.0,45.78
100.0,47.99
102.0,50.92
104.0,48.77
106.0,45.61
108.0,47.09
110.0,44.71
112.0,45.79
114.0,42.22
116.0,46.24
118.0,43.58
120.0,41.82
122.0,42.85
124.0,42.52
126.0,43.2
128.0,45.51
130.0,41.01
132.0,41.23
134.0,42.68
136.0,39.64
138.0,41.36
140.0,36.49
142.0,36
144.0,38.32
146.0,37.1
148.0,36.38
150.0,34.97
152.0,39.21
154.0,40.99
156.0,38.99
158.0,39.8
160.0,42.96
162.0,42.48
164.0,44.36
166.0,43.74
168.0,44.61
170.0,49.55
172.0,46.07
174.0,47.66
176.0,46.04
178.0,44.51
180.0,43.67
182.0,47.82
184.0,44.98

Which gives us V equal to 42.6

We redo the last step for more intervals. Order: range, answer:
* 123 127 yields 42.9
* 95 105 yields 47.1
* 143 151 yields 36.7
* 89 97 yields 42.6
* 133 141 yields 40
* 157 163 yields 41.7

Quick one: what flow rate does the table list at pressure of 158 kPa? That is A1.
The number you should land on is 39.8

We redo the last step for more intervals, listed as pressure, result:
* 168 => 44.61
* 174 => 47.66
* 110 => 44.71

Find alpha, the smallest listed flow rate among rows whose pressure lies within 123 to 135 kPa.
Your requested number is 41.01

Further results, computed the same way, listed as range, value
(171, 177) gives 46.04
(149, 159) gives 34.97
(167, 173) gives 44.61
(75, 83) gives 41.94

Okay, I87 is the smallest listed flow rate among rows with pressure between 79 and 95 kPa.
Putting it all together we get 41.44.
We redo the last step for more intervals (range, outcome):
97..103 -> 45.78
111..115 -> 42.22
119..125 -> 41.82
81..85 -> 42.73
